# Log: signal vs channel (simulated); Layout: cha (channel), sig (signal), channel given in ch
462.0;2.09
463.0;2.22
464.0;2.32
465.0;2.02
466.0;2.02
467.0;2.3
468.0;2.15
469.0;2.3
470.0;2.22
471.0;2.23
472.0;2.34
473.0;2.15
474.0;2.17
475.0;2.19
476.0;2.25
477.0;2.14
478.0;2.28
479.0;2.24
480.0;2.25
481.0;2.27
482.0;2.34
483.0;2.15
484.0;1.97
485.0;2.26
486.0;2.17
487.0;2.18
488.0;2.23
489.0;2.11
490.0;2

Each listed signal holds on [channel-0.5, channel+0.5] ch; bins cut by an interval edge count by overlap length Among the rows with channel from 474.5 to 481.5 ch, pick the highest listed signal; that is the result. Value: 2.28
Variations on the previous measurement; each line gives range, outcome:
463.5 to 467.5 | 2.32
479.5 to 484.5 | 2.34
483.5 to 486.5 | 2.26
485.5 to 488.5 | 2.23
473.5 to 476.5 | 2.25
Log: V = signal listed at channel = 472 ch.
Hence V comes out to 2.34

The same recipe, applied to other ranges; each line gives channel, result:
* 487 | 2.18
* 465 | 2.02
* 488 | 2.23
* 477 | 2.14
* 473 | 2.15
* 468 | 2.15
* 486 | 2.17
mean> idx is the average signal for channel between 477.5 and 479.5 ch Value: 2.26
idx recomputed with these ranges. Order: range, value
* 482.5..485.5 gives 2.13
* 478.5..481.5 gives 2.25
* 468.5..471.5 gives 2.25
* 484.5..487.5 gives 2.2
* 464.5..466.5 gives 2.02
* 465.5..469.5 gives 2.19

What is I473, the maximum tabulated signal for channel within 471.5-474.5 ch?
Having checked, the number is 2.34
